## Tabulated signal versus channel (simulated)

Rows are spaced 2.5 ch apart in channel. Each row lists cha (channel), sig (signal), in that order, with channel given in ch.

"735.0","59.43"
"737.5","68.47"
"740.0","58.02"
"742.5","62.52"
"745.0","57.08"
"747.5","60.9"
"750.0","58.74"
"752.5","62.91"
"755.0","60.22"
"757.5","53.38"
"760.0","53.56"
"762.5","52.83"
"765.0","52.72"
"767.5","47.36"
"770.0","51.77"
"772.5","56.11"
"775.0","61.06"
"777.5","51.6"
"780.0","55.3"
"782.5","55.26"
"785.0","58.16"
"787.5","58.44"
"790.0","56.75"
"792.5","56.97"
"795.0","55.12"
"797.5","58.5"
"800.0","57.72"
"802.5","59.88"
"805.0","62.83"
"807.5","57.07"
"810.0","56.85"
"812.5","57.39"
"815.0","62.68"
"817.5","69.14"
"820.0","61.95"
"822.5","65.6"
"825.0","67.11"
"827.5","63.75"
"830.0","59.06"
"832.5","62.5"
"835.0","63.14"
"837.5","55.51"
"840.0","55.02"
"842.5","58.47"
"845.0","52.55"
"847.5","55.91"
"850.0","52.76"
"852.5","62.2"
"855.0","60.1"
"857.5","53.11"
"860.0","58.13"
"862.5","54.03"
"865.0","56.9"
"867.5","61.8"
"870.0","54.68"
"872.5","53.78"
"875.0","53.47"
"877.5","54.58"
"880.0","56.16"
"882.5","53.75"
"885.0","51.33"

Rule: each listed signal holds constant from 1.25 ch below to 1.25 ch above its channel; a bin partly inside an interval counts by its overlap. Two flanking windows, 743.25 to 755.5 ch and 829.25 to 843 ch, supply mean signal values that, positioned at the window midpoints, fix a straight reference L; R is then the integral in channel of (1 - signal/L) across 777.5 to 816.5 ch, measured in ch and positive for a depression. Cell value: 1.1 ch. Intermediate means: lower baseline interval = 60.1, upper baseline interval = 59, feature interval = 57.8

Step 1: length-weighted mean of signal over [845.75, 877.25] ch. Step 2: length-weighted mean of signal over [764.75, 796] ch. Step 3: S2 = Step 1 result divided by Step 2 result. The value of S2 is 1.0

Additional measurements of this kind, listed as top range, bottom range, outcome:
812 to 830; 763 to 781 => 1.19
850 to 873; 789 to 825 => 0.95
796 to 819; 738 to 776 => 1.06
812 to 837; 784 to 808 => 1.09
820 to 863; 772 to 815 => 1.02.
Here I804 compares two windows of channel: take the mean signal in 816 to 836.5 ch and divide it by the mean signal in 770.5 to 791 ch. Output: 1.13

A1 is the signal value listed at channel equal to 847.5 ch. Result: 55.91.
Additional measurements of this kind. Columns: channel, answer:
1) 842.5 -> 58.47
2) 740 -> 58.02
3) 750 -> 58.74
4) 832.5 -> 62.5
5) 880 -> 56.16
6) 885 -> 51.33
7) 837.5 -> 55.51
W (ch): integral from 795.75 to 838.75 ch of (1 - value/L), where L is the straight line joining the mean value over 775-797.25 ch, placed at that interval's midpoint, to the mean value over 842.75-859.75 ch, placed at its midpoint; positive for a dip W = -3.7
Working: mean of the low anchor 56.4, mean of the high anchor 56.4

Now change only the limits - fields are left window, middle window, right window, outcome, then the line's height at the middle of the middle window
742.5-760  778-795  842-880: 0.4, 57.9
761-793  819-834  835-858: -1.9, 56.2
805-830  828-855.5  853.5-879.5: 0.6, 59.2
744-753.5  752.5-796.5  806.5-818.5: 3.5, 60.2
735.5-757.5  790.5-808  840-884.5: 0.1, 58.5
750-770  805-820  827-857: -1.0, 56.9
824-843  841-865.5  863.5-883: 0.7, 58.1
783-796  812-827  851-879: -2.0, 56.8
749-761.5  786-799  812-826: 0.9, 61.5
